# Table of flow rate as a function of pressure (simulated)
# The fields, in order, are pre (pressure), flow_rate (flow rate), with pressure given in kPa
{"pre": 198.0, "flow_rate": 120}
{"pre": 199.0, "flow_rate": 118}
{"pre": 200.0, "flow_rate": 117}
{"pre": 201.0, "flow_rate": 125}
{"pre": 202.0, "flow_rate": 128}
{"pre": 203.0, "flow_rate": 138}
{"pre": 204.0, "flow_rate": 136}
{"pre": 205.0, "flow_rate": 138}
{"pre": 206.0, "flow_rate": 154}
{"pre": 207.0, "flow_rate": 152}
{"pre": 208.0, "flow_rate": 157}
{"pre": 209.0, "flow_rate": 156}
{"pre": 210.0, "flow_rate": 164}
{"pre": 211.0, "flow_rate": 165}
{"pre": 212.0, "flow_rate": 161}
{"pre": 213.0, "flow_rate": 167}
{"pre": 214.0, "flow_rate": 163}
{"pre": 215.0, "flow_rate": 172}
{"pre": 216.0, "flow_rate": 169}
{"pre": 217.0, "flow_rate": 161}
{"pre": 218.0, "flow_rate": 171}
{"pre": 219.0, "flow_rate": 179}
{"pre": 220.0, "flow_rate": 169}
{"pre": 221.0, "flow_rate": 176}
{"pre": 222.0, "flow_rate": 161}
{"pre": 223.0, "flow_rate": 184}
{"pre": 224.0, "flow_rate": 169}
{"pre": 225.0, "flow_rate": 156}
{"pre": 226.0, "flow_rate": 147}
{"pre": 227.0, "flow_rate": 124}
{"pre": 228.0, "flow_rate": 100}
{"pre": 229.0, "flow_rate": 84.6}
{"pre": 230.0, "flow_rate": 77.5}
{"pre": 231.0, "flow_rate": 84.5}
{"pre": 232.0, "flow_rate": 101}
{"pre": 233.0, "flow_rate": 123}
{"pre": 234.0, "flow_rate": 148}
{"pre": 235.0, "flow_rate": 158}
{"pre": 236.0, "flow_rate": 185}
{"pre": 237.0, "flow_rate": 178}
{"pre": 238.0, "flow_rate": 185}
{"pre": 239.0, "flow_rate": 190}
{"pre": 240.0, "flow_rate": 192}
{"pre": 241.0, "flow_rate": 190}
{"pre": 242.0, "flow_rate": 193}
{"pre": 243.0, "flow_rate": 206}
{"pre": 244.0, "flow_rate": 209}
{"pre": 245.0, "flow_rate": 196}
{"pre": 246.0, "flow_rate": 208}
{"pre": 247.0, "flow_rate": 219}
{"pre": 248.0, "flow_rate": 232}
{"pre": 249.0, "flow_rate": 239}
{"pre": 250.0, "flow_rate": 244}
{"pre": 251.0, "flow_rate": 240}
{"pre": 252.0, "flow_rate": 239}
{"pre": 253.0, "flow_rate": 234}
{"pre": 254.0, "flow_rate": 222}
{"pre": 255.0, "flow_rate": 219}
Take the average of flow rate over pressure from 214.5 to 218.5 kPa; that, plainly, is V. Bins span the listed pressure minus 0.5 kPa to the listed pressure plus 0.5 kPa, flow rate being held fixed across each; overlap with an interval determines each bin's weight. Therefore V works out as 168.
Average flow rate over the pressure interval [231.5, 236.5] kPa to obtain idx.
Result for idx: 143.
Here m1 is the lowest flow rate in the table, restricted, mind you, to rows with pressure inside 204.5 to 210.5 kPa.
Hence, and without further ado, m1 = 138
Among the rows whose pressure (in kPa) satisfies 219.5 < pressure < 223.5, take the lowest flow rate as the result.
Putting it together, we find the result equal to 161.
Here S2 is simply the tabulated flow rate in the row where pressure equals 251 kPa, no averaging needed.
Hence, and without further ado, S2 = 240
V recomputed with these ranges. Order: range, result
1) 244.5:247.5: 208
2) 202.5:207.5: 144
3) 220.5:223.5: 174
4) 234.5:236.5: 172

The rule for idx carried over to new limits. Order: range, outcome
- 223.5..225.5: 162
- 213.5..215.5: 168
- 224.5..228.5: 132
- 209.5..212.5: 163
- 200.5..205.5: 133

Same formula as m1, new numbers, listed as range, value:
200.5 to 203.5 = 125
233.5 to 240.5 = 148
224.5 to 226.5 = 147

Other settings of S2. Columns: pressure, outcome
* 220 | 169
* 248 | 232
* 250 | 244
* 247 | 219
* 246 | 208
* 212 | 161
